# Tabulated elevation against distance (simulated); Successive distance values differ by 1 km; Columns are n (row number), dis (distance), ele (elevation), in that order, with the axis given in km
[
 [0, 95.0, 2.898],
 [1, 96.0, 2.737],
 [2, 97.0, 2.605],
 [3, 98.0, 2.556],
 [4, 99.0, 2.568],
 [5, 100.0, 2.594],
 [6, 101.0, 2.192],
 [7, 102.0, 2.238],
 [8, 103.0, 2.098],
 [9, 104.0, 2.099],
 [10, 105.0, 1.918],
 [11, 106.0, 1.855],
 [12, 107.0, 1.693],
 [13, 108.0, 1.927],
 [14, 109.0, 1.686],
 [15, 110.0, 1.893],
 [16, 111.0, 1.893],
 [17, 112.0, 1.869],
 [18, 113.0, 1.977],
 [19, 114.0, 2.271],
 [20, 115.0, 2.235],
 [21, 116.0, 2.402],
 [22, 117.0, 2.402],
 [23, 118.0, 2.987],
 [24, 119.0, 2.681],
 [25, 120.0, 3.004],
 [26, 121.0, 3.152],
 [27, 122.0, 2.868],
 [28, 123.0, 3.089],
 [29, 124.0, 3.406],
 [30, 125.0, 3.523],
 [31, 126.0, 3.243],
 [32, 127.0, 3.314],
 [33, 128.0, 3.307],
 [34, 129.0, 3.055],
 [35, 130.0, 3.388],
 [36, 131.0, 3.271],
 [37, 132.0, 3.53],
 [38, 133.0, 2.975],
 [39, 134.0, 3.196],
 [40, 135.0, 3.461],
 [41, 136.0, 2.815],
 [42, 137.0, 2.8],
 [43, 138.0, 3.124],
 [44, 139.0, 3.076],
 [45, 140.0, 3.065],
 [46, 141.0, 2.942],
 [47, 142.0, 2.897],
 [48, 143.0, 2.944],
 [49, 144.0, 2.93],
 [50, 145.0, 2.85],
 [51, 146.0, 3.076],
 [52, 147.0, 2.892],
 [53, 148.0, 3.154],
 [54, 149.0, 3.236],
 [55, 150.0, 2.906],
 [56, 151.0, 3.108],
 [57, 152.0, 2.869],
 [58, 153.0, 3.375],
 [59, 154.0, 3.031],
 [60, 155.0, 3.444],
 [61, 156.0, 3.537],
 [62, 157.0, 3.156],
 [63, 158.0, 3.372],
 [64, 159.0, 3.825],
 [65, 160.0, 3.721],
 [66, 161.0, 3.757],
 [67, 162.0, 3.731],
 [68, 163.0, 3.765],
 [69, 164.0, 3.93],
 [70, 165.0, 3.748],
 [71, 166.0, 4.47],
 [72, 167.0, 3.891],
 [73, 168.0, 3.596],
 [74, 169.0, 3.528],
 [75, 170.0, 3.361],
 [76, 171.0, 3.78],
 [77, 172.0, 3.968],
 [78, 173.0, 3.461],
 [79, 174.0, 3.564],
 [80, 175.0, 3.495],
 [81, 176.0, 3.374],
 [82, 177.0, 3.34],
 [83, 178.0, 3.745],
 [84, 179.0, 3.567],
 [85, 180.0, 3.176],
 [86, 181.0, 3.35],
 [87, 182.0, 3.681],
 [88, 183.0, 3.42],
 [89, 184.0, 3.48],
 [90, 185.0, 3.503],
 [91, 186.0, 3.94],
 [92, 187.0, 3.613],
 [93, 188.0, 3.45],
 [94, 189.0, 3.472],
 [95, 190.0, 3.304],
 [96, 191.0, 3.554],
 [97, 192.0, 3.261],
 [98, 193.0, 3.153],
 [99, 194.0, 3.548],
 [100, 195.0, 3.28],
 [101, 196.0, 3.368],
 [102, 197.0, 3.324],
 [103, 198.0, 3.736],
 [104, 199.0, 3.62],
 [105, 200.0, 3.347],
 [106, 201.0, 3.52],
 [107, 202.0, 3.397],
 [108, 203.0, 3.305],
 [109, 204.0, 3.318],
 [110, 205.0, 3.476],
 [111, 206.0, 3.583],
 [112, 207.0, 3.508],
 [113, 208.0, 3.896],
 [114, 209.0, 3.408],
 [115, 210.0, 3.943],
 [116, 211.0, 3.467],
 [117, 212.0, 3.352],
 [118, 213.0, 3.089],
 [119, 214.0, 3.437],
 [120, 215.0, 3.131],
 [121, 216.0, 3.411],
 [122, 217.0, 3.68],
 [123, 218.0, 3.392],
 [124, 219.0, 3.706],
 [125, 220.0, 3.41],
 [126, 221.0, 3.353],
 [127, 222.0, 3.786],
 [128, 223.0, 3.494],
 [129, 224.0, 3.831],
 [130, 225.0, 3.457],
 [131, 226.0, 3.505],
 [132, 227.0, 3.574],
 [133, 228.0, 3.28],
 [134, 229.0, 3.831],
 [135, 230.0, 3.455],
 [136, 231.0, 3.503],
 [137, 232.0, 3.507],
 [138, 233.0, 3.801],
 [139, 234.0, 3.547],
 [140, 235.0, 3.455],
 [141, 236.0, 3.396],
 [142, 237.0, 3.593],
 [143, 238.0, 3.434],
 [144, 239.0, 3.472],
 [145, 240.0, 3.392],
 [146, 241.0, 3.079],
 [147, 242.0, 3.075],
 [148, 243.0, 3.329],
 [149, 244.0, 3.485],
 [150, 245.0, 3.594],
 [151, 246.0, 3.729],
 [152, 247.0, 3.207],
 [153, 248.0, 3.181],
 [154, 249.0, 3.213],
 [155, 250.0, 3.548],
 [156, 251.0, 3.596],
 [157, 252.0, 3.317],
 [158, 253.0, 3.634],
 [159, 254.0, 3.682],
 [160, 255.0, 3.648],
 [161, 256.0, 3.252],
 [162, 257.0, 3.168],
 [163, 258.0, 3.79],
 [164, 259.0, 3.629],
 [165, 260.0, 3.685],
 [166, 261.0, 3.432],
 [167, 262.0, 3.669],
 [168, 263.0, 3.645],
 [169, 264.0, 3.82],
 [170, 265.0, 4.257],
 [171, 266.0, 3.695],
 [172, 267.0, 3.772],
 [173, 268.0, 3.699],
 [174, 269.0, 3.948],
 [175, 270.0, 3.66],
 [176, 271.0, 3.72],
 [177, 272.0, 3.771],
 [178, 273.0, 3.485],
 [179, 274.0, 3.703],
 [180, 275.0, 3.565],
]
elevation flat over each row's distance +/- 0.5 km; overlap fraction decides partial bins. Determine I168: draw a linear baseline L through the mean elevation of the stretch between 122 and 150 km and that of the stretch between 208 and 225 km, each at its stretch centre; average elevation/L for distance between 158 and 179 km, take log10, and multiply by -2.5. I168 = -0.13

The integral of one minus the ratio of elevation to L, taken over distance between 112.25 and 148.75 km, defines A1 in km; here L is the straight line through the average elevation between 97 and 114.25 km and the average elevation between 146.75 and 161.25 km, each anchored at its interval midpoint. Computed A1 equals -3.7 km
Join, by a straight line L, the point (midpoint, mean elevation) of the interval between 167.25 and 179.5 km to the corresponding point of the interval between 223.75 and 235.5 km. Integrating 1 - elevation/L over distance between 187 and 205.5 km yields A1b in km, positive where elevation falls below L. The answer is 0.8 km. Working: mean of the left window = 3.57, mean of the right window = 3.56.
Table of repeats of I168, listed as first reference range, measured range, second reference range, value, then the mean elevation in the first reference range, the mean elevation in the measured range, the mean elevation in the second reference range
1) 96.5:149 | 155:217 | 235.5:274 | -0.14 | 2.72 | 3.53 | 3.55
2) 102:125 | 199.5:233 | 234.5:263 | -0.10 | 2.36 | 3.5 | 3.46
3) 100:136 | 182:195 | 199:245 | -0.09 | 2.63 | 3.48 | 3.48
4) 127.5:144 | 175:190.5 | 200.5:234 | -0.05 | 3.11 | 3.49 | 3.51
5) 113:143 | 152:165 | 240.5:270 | -0.13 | 3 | 3.53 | 3.55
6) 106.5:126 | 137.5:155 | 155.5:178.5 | 0.05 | 2.49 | 3.04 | 3.66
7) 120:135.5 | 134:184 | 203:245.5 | -0.02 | 3.24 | 3.37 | 3.48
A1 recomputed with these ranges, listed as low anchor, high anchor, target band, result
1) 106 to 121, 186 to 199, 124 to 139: -4.3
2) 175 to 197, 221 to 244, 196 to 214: -0.1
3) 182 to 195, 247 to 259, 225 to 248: 0.0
